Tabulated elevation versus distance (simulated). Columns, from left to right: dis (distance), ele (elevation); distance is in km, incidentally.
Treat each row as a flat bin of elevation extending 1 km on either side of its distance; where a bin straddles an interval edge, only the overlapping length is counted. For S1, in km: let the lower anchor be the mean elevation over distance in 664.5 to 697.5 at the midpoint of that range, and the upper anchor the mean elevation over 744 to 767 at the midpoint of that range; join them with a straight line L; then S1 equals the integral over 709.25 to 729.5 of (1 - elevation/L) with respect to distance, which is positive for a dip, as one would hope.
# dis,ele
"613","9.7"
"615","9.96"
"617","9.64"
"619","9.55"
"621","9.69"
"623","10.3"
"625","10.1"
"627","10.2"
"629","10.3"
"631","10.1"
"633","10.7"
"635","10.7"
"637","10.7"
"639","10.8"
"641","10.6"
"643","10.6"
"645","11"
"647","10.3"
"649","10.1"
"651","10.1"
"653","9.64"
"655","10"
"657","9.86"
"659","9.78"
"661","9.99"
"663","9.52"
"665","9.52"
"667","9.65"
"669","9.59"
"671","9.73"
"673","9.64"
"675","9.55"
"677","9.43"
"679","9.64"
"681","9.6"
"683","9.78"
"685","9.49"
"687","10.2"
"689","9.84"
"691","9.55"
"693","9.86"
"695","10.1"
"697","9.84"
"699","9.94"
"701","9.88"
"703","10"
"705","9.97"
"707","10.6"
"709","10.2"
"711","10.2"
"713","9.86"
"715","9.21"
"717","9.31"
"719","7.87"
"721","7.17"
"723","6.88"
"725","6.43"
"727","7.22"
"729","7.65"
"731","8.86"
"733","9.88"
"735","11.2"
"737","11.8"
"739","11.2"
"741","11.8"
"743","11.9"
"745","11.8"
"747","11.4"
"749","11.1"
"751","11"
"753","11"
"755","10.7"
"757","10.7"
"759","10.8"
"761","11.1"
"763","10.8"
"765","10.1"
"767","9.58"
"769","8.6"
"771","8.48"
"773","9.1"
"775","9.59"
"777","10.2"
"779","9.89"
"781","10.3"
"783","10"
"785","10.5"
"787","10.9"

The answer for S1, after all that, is 4.0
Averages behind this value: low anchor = 9.71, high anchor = 10.9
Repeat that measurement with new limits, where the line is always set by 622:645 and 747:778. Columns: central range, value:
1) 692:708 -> 0.51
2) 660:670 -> 0.74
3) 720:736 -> 3.32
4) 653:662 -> 0.48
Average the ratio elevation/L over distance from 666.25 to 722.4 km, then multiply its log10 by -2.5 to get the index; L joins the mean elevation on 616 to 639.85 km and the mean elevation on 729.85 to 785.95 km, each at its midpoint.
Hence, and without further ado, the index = 0.080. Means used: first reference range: 10.2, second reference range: 10.5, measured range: 9.61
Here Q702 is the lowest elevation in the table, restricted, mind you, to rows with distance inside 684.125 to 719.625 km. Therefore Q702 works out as 7.87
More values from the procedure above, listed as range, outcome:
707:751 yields 6.43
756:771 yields 8.48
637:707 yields 9.43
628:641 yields 10.1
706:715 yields 9.21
